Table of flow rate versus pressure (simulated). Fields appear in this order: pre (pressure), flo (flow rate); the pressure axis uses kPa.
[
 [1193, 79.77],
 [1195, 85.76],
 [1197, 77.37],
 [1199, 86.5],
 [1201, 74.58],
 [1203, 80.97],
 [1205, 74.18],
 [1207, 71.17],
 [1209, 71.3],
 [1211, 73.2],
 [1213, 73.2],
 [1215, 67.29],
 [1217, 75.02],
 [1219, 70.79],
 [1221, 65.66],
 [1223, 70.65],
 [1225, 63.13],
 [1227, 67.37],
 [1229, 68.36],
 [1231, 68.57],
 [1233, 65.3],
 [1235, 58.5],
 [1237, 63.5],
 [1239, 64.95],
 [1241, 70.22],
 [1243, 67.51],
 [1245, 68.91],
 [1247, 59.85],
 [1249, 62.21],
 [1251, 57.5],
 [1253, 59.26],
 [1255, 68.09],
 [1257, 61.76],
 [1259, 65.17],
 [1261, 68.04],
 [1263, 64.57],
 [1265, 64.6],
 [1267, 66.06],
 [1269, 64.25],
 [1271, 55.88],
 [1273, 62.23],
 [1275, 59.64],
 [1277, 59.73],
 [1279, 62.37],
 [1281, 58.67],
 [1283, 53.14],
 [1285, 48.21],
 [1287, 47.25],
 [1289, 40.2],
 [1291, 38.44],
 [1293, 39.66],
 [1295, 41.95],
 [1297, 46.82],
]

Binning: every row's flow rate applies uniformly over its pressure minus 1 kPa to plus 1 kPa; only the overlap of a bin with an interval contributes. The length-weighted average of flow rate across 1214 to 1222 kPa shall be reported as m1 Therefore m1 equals 69.7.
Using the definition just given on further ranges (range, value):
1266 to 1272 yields 62.1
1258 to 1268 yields 65.7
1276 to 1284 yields 58.5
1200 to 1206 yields 76.6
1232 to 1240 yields 63.1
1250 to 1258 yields 61.7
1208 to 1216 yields 71.2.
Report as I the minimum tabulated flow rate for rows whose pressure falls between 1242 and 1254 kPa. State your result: 57.5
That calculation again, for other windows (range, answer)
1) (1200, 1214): 71.17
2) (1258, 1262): 65.17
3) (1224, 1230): 63.13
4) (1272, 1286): 48.21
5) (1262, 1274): 55.88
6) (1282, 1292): 38.44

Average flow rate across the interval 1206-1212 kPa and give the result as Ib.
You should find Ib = 71.9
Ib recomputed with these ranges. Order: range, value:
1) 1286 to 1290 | 43.7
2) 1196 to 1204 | 79.9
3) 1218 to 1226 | 67.6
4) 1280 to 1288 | 51.8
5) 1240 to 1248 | 66.6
